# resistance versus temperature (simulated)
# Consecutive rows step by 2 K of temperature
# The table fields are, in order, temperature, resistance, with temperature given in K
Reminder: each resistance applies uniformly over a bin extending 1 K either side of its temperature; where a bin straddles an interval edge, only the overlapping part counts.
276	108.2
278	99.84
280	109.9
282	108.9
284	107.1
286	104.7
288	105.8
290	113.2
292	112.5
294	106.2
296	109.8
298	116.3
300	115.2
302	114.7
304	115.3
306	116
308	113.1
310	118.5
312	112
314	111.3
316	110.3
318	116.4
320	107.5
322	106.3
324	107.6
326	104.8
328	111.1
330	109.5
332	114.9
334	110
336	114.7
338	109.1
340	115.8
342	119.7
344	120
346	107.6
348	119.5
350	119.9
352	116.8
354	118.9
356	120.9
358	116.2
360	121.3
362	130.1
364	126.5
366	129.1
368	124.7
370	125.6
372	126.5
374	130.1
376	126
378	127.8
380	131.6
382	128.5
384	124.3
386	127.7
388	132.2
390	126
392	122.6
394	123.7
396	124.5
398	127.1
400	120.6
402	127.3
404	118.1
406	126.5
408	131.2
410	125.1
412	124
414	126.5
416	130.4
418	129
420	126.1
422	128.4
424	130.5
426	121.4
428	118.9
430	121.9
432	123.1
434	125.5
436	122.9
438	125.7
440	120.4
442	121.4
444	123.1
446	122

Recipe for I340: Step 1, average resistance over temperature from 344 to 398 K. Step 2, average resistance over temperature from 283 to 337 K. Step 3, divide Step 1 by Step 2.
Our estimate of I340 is 1.1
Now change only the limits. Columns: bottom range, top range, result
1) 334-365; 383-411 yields 1.06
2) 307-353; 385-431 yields 1.11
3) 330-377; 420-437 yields 1.04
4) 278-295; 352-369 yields 1.14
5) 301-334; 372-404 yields 1.13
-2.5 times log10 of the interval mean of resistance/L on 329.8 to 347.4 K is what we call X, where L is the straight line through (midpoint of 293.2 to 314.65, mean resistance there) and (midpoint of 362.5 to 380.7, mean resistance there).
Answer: 0.06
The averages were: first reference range 114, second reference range 128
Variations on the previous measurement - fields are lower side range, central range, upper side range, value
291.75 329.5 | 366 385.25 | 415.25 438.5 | -0.07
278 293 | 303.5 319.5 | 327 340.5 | -0.03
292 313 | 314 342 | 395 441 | 0.05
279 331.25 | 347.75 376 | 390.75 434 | -0.05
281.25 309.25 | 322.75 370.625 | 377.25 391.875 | 0.04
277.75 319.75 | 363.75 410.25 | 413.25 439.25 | -0.05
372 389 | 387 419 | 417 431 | 0.01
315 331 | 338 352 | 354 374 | 0.01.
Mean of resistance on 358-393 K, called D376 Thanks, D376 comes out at 127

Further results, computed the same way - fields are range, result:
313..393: 119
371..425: 127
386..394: 127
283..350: 112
